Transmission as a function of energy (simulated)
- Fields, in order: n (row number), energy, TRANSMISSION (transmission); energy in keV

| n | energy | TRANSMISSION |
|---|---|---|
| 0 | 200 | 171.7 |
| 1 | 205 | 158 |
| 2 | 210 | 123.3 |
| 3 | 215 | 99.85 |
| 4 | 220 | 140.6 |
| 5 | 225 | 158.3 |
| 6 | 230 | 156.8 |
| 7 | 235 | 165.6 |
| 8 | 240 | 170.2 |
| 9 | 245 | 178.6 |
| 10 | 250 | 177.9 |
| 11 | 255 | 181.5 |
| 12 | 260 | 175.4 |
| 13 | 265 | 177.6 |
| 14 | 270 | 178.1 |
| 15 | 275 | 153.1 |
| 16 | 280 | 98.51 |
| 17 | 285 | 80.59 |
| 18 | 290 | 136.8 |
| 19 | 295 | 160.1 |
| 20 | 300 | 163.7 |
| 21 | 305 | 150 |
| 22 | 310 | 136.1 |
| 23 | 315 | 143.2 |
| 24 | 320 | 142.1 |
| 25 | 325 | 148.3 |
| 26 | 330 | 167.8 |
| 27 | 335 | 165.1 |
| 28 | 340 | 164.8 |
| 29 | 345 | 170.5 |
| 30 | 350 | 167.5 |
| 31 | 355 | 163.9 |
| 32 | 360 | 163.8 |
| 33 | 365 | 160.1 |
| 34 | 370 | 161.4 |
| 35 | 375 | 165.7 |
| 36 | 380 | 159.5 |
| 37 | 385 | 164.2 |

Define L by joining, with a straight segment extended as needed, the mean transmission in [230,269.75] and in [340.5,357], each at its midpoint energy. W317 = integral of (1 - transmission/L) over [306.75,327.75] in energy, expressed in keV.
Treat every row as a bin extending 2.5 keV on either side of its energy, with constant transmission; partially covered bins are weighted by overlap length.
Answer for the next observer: 3.3 keV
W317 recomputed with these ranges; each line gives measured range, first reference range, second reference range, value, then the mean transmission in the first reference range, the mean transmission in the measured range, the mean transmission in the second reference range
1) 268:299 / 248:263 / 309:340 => 6.0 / 178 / 135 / 152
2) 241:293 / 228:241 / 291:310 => 1.5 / 164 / 154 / 153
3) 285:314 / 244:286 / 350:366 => 3.0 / 158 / 143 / 164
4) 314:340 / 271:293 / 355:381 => -2.1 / 122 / 155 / 162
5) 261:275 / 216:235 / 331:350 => -1.5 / 150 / 173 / 167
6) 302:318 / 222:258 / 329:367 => 2.2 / 170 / 144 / 165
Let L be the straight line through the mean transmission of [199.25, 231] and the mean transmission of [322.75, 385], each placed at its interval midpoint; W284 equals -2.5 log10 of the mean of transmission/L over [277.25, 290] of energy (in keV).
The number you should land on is 0.46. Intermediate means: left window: 142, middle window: 100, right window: 163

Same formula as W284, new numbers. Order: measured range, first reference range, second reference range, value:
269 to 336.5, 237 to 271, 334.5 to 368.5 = 0.19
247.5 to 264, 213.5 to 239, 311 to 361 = -0.18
